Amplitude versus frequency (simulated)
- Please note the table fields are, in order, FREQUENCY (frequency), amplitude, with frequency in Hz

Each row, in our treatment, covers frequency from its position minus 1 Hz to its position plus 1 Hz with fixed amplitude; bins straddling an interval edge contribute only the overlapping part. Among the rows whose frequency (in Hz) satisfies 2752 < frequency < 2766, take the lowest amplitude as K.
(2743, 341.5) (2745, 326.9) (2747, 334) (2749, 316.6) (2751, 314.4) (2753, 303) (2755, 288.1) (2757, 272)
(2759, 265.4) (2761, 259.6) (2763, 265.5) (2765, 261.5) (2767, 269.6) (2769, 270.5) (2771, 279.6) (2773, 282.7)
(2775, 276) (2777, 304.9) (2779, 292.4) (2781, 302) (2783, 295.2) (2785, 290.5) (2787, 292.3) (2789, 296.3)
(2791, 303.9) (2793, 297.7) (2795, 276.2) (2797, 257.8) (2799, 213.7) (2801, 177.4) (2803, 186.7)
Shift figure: 259.6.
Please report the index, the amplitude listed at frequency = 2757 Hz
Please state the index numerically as 272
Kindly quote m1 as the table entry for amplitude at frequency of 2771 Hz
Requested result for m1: 279.6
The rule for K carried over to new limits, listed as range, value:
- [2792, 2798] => 257.8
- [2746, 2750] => 316.6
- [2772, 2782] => 276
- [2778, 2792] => 290.5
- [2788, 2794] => 296.3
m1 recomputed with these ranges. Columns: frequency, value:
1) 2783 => 295.2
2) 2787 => 292.3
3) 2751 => 314.4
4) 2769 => 270.5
